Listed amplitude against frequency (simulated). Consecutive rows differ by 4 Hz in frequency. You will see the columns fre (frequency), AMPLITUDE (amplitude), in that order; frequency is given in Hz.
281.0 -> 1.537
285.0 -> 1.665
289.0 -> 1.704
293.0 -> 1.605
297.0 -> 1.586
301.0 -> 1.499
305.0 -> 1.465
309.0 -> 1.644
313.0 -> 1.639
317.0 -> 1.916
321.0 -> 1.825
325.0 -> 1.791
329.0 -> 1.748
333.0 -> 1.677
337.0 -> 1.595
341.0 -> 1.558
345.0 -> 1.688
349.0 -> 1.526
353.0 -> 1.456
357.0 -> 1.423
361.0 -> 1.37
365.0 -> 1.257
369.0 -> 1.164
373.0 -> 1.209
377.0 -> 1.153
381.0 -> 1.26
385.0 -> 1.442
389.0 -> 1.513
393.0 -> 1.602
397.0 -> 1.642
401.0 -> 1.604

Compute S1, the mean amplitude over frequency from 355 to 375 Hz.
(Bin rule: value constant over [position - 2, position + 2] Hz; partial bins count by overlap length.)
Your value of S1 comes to 1.28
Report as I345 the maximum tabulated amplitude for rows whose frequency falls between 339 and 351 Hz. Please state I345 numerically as 1.688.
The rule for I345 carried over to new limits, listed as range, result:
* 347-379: 1.526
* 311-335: 1.916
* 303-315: 1.644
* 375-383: 1.26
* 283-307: 1.704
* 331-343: 1.677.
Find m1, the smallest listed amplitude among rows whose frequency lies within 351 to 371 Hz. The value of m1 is 1.164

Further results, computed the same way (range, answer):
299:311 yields 1.465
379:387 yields 1.26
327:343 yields 1.558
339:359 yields 1.423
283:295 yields 1.605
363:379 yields 1.153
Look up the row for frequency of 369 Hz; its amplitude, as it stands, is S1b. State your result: 1.164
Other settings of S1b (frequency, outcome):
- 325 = 1.791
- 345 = 1.688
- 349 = 1.526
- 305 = 1.465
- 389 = 1.513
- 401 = 1.604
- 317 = 1.916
